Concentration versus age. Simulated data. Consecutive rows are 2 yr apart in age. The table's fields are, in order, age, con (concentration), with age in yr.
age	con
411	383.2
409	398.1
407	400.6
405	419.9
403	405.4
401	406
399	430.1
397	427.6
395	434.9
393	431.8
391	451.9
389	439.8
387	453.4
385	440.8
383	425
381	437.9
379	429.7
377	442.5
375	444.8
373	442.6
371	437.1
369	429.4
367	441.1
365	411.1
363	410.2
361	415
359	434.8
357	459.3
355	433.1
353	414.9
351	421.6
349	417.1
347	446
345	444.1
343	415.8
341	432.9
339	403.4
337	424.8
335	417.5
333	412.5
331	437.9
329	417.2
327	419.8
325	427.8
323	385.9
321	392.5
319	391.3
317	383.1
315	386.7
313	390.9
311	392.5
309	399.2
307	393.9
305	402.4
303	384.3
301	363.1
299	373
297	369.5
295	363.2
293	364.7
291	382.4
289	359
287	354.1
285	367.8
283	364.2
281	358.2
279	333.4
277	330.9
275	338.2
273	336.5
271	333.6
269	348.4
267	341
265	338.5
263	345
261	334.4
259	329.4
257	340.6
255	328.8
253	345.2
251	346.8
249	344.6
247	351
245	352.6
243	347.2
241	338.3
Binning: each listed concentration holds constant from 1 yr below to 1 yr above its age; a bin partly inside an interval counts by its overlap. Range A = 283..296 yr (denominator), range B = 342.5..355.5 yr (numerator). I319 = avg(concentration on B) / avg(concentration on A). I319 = 1.2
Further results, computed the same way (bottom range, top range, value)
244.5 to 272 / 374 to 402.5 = 1.27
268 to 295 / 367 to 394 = 1.25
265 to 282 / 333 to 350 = 1.25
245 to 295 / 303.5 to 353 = 1.18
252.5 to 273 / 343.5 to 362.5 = 1.27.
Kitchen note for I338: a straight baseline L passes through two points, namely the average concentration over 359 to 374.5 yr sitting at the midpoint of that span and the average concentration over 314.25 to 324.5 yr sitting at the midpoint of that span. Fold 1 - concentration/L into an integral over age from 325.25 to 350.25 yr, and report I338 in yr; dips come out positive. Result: -1.2 yr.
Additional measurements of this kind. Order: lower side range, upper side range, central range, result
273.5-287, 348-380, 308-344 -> -1.3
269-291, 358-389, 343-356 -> -0.5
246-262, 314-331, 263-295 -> 1.1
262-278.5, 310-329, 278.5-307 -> -0.2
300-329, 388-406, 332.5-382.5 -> -2.1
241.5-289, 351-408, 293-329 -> -1.0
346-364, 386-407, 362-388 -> -0.4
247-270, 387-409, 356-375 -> -1.2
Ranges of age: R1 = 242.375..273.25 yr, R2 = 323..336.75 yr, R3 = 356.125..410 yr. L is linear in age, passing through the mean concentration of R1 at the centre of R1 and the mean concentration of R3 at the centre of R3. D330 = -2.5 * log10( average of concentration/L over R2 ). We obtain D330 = -0.073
